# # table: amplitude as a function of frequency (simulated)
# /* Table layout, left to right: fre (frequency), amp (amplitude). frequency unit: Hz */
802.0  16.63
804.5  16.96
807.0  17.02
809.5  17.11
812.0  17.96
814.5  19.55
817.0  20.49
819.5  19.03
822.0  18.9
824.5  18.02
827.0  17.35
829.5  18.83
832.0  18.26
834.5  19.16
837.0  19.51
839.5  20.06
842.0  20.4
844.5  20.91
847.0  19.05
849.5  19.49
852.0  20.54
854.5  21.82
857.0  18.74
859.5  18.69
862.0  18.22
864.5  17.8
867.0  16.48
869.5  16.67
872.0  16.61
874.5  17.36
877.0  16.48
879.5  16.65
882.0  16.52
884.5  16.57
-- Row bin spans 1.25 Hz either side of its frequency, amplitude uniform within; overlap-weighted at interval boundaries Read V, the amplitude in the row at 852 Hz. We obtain 20.54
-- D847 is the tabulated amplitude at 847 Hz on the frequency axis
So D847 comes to 19.05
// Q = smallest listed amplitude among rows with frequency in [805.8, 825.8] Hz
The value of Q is 17.02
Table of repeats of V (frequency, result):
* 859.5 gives 18.69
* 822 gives 18.9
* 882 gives 16.52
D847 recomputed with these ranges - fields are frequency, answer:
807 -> 17.02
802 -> 16.63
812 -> 17.96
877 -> 16.48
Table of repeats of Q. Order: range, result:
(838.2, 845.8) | 20.06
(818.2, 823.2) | 18.9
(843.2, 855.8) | 19.05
